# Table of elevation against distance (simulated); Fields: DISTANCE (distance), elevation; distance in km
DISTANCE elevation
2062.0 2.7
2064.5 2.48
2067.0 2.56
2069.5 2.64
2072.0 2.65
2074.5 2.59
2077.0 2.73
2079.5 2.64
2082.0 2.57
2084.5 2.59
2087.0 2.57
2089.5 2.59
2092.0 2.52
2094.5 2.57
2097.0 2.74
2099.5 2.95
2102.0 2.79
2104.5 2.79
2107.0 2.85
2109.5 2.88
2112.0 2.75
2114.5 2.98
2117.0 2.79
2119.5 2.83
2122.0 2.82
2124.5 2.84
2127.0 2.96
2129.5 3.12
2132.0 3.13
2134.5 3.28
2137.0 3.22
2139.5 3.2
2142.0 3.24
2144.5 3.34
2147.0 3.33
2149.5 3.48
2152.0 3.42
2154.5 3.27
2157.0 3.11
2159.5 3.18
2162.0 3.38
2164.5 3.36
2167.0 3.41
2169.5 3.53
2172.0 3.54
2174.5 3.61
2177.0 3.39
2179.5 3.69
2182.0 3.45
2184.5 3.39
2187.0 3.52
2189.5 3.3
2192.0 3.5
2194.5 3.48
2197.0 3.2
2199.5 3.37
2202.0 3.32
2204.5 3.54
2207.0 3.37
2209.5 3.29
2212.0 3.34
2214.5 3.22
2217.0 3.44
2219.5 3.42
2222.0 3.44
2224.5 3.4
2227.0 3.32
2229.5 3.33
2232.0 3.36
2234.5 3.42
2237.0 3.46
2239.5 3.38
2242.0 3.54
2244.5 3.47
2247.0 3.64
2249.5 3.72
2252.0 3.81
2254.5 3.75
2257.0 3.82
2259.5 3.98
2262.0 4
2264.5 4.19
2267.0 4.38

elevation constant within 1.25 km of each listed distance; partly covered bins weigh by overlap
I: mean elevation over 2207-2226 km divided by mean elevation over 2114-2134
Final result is 1.14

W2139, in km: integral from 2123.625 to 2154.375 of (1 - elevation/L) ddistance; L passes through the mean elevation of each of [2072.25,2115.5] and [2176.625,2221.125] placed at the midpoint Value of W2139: -2.2 km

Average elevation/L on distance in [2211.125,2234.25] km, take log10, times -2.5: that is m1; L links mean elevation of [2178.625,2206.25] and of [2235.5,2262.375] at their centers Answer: 0.06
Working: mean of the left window 3.43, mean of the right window 3.68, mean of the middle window 3.37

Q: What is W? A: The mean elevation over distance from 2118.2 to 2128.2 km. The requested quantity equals 2.86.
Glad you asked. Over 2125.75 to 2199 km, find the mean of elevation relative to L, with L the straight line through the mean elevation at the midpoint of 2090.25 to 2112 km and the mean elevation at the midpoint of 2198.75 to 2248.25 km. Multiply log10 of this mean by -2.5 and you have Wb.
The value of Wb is -0.09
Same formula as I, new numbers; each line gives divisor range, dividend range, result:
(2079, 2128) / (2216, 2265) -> 1.30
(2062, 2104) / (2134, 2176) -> 1.27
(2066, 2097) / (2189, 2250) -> 1.31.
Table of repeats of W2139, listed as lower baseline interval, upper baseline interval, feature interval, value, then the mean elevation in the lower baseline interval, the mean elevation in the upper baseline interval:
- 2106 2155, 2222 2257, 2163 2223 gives -1.6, 3.08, 3.52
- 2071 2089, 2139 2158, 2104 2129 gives 1.0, 2.62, 3.31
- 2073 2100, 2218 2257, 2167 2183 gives -1.9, 2.63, 3.51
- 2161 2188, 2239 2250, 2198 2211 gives 0.5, 3.48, 3.55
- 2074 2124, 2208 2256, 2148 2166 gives -1.6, 2.73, 3.46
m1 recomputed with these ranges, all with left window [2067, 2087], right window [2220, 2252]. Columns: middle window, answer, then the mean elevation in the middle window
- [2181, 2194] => -0.07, 3.43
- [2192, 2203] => -0.03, 3.36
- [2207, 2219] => 0.00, 3.33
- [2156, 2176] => -0.10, 3.39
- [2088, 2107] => 0.01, 2.71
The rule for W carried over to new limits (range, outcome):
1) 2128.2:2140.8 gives 3.19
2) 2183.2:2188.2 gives 3.45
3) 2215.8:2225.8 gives 3.42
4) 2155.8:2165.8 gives 3.26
